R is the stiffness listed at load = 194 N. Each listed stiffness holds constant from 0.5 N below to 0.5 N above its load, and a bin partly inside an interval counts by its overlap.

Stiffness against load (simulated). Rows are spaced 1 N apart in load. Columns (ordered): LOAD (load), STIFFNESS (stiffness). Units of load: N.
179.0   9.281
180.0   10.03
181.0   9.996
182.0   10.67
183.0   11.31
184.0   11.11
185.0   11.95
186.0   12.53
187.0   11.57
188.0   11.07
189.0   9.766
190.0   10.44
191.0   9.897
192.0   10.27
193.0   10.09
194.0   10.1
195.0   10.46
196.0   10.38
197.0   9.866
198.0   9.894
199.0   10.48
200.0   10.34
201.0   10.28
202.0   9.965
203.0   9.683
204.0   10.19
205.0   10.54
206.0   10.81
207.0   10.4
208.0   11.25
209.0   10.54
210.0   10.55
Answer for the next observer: 10.1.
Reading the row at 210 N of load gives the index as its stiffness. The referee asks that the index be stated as 10.55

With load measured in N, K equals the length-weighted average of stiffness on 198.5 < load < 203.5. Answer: 10.1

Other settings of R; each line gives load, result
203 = 9.683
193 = 10.09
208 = 11.25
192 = 10.27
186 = 12.53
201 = 10.28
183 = 11.31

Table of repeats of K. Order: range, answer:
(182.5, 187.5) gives 11.7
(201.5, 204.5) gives 9.95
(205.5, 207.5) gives 10.6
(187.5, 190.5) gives 10.4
